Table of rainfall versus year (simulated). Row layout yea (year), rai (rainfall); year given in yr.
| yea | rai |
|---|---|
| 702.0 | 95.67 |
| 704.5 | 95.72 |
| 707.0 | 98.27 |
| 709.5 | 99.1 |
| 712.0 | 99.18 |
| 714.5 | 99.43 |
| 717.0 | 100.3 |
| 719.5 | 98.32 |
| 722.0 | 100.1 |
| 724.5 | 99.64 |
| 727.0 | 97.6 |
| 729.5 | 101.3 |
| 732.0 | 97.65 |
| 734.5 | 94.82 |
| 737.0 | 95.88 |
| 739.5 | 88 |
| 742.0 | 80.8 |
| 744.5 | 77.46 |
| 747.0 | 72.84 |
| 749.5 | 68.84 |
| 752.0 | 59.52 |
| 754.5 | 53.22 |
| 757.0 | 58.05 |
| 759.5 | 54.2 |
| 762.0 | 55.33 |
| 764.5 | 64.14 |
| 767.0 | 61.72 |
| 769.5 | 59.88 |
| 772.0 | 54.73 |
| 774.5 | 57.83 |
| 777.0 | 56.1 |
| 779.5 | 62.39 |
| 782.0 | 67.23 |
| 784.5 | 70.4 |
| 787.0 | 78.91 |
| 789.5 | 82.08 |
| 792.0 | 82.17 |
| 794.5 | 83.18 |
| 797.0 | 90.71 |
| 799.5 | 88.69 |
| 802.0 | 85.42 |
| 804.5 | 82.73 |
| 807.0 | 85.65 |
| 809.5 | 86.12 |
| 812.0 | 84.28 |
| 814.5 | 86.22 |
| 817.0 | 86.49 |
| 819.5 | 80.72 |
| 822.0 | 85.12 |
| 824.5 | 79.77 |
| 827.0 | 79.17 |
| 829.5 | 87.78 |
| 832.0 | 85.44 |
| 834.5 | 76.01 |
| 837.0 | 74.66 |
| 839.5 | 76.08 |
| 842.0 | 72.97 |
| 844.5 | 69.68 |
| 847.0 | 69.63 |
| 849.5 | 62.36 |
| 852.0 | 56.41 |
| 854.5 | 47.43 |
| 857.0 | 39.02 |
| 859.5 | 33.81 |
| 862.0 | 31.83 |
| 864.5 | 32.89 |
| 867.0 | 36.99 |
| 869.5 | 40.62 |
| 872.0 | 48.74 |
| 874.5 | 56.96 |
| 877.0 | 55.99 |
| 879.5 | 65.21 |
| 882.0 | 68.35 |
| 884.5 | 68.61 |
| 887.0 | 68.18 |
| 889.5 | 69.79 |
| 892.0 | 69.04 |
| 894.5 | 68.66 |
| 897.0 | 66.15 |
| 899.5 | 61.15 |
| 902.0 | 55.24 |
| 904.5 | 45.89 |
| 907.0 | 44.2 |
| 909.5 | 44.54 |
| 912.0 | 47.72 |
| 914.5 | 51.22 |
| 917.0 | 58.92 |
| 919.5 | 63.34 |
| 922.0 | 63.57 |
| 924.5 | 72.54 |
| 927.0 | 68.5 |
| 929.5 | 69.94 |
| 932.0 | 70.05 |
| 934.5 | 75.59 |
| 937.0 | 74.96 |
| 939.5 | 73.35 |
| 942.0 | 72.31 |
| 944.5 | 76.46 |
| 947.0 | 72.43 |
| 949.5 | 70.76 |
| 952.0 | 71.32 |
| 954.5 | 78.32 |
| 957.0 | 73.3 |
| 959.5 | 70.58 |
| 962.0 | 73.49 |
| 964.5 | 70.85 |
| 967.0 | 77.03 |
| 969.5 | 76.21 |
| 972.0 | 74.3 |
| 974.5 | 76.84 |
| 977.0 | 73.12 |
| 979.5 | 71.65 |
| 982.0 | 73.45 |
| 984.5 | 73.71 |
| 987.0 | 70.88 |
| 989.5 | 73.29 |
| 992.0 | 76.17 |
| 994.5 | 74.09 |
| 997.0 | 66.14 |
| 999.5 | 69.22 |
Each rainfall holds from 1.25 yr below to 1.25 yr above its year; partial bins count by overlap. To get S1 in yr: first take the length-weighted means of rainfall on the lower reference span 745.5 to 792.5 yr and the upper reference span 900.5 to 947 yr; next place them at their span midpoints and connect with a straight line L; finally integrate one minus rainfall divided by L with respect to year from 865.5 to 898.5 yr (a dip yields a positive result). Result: 1.65 yr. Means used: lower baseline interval 64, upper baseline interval 62.9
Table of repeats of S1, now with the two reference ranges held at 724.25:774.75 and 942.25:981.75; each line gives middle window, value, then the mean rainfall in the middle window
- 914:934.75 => 2.2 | 66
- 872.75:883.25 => 1.8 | 61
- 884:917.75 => 7.1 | 58.3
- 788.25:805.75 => -2.7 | 85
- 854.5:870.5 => 8.0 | 36.7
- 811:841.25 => -3.2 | 81.6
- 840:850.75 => 0.7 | 69.2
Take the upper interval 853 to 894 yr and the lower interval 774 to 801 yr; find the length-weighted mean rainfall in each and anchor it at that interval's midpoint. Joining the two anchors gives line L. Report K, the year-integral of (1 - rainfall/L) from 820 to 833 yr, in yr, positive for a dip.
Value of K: -3.7 yr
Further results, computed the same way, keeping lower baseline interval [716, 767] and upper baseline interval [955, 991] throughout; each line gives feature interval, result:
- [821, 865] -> 7.2 yr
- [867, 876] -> 3.4 yr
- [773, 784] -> 2.5 yr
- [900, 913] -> 4.7 yr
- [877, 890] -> 1.6 yr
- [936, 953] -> 0.3 yr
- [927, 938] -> 0.4 yr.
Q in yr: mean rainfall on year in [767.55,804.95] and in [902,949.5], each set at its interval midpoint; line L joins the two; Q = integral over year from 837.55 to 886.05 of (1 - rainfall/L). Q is 9.4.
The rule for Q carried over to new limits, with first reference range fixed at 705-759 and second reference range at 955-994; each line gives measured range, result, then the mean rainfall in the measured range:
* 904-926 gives 6.26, 55.1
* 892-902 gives 1.74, 64.5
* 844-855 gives 2.63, 61.4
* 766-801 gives 5.40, 71.3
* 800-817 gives -0.48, 85.3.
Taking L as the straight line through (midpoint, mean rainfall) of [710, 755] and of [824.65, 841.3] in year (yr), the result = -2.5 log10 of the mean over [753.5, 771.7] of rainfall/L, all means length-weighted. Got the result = 0.43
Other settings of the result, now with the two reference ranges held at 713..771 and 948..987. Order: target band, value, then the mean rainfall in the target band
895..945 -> 0.19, 62.7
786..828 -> -0.08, 84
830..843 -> -0.01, 77.7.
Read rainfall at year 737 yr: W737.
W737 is 95.88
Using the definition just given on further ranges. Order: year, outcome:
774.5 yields 57.83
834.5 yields 76.01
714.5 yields 99.43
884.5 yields 68.61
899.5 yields 61.15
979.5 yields 71.65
